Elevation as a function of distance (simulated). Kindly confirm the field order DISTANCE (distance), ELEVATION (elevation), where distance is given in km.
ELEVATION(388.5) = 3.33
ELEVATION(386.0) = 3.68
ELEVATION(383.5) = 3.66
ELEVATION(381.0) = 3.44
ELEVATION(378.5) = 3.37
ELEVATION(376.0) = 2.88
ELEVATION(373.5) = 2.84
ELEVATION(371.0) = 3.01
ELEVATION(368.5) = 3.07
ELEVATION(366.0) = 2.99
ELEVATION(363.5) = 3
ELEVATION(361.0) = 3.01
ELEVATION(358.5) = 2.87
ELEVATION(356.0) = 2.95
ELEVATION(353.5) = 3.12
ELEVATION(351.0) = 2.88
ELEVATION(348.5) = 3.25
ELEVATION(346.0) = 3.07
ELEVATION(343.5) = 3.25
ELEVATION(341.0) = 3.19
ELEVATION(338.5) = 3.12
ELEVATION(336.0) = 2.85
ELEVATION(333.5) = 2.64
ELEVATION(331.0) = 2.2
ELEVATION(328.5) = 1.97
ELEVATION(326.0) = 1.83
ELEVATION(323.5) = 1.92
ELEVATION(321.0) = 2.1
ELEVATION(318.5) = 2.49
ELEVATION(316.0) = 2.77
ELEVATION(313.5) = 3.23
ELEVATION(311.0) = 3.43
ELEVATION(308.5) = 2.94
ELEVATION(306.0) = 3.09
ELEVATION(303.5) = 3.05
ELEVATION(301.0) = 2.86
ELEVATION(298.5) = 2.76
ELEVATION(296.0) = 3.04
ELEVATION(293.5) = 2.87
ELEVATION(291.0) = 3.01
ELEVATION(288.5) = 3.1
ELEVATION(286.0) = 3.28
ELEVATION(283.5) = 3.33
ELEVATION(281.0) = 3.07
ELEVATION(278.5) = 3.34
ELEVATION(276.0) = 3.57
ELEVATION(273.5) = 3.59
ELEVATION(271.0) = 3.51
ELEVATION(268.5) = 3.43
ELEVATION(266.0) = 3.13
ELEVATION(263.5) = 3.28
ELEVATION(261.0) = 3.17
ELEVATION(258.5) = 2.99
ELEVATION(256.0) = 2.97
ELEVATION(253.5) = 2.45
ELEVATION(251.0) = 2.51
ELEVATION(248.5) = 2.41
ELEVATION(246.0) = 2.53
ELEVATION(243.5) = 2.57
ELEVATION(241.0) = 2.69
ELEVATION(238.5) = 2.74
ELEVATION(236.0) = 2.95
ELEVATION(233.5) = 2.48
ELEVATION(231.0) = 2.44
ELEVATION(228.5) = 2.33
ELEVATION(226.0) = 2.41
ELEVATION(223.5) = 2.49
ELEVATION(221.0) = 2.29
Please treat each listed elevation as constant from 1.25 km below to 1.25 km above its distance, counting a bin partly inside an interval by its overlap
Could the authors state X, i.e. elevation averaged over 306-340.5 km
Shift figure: 2.61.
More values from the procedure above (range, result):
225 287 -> 2.93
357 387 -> 3.15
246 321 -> 3.03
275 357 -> 2.89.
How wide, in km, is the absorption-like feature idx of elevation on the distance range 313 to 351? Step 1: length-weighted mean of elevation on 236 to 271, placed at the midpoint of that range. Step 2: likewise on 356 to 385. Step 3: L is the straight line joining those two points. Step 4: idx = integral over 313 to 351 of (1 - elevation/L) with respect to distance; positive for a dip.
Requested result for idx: 4.7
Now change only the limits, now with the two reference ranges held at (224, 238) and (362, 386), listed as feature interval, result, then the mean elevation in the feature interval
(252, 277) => -4.8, 3.2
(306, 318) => -0.7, 3.05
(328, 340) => 1.5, 2.61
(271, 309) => -4.8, 3.14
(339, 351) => -0.5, 3.15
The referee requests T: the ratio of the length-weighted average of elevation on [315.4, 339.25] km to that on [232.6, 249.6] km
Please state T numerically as 0.90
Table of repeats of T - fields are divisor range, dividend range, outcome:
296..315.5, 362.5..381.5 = 1.01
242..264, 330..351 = 1.07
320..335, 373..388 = 1.57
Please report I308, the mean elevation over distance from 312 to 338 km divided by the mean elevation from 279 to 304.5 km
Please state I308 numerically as 0.80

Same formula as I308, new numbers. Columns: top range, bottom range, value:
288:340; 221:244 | 1.07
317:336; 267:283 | 0.65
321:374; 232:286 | 0.93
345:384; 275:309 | 0.99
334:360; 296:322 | 1.05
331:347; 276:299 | 0.95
